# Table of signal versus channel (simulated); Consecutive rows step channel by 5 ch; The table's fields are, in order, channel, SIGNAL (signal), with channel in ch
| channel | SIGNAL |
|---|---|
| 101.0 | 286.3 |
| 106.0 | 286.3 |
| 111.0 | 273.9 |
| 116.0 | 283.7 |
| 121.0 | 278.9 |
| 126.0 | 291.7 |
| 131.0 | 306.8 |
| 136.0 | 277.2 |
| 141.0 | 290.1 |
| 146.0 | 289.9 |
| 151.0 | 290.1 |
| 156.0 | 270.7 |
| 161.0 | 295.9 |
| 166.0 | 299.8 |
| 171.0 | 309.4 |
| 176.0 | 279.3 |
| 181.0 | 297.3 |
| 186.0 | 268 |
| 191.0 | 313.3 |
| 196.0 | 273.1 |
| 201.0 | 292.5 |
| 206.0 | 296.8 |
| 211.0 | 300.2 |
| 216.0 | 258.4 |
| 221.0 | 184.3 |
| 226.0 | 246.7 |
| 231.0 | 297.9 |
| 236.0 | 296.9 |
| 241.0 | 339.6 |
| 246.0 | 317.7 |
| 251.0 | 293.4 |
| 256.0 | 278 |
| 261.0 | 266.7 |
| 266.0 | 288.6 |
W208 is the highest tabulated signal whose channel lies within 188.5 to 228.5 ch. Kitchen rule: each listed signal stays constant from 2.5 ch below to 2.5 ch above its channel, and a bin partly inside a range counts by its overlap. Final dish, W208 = 313.3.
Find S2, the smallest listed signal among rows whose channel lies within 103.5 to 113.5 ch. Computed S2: 273.9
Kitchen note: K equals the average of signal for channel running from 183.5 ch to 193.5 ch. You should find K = 291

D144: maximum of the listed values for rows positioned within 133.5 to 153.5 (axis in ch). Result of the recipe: 290.1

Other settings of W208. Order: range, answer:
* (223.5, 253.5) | 339.6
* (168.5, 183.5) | 309.4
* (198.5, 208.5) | 296.8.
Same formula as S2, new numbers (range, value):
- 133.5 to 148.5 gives 277.2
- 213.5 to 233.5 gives 184.3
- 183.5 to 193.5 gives 268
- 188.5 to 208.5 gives 273.1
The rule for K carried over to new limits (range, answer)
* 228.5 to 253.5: 309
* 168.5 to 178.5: 294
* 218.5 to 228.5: 216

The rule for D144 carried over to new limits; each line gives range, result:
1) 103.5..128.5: 291.7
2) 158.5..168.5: 299.8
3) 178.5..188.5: 297.3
